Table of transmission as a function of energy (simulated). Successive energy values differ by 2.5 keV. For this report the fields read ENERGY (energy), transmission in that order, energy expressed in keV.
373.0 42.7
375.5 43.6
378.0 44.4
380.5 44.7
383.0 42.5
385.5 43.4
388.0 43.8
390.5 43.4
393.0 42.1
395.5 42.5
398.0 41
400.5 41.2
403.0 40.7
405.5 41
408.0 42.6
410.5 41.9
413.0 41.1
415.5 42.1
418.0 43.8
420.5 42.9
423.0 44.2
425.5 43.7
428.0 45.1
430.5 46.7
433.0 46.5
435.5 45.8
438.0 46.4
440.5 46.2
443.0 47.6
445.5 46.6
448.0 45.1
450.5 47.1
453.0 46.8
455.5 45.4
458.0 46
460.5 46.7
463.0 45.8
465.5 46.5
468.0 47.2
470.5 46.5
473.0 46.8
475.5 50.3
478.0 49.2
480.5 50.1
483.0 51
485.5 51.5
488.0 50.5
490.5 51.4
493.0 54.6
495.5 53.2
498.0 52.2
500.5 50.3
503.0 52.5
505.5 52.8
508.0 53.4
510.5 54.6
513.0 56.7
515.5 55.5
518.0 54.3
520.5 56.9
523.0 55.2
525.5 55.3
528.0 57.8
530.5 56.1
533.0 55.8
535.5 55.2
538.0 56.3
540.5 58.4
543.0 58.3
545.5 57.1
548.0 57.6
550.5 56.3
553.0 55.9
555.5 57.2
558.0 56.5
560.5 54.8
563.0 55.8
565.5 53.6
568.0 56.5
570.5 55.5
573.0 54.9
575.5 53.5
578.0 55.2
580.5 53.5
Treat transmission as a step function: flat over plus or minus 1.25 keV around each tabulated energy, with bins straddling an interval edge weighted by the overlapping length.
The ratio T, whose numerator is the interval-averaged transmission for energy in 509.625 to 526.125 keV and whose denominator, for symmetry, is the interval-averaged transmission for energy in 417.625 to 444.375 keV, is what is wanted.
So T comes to 1.22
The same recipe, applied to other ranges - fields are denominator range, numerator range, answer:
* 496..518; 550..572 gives 1.04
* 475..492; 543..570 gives 1.11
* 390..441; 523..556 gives 1.31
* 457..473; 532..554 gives 1.22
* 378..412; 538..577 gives 1.32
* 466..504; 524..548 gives 1.13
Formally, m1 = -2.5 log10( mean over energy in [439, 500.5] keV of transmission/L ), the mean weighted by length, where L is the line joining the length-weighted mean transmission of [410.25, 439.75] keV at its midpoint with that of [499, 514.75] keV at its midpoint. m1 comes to 0.02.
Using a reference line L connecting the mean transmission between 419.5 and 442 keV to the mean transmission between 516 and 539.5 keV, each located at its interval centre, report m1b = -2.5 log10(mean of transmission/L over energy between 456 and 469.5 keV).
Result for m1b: 0.06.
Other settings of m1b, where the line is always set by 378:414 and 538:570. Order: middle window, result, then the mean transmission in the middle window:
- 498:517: -0.03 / 53.6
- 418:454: 0.01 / 45.7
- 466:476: 0.04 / 47.4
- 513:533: -0.04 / 55.9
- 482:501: -0.02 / 51.9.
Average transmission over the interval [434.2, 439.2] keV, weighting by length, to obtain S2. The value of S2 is 46.1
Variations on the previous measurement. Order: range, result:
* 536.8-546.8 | 57.5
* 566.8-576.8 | 55.1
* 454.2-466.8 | 46.1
